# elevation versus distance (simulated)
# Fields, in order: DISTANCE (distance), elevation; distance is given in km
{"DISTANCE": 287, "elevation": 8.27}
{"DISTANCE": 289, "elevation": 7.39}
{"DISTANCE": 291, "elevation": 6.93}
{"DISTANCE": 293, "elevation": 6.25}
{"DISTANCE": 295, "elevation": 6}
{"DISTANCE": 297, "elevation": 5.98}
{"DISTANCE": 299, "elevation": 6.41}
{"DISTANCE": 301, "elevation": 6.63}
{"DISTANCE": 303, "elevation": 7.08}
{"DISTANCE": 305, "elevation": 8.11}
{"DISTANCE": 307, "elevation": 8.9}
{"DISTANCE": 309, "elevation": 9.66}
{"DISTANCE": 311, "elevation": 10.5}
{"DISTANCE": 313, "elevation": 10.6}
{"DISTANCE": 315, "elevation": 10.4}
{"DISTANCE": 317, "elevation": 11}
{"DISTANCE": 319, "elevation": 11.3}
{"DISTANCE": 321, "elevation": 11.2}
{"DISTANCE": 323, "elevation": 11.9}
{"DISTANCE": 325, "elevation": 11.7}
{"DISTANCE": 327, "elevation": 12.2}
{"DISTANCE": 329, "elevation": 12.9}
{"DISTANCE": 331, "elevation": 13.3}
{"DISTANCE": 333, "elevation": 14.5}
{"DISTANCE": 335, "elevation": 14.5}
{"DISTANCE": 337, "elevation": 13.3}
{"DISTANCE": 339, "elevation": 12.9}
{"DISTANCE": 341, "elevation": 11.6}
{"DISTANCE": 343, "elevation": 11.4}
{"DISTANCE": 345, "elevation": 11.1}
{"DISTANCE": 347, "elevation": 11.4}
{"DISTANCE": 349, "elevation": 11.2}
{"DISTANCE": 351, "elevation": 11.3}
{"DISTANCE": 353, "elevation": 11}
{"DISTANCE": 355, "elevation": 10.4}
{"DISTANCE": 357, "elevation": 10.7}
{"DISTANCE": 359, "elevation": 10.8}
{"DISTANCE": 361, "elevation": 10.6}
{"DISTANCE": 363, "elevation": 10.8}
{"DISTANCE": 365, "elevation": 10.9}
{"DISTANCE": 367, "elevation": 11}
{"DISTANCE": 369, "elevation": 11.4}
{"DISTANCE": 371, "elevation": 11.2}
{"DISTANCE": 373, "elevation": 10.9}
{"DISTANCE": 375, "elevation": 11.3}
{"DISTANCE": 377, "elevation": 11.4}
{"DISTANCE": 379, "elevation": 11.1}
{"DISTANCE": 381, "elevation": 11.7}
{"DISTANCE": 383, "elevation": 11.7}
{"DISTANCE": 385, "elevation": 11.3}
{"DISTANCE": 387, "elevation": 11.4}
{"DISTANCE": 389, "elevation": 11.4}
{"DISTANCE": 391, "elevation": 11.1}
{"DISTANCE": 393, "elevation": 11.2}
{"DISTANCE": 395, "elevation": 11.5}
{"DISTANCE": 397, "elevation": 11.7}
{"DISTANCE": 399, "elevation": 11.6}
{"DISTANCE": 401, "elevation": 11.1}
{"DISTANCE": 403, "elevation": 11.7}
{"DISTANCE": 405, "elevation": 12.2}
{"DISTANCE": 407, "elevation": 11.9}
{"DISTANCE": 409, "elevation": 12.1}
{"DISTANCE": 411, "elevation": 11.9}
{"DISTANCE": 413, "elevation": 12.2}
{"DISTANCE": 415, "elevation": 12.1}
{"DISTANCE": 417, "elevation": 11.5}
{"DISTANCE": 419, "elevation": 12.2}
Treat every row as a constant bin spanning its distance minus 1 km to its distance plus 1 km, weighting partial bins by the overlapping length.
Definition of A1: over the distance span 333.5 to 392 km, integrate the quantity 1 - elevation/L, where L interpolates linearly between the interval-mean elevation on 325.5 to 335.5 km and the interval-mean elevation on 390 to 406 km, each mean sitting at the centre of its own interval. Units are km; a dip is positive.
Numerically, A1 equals 4.8 km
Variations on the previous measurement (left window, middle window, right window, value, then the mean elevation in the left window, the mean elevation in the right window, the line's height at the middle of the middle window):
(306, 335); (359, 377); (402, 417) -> 1.2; 11.5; 12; 11.8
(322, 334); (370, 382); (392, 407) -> 0.7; 12.8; 11.6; 12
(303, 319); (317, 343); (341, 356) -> -5.0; 9.79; 11.1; 10.5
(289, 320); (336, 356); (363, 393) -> -3.2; 8.35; 11.3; 9.99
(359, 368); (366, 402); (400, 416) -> -0.1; 10.8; 11.9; 11.3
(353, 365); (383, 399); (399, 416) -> 0.1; 10.7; 11.9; 11.5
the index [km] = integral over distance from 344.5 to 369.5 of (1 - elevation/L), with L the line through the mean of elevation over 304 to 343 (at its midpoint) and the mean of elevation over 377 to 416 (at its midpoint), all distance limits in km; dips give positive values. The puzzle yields 1.40 km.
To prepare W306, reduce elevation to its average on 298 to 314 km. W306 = 8.49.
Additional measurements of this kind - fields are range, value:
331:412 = 11.6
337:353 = 11.6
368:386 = 11.3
